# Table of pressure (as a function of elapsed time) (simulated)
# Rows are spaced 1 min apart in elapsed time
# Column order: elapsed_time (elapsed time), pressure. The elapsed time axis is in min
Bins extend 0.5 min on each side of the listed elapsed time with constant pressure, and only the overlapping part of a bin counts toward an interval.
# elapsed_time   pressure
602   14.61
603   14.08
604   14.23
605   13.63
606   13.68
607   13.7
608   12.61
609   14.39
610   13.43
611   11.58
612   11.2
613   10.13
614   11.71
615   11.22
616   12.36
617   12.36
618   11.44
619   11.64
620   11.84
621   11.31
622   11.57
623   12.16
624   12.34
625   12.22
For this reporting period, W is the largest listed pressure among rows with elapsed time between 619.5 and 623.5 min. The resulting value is 12.16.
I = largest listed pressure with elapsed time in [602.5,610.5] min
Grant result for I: 14.39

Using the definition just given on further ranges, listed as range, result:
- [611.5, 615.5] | 11.71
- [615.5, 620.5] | 12.36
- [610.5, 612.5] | 11.58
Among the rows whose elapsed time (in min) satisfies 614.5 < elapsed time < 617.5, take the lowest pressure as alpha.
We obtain 11.22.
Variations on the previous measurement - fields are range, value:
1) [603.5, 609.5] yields 12.61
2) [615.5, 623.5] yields 11.31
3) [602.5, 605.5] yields 13.63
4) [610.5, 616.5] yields 10.13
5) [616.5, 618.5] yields 11.44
